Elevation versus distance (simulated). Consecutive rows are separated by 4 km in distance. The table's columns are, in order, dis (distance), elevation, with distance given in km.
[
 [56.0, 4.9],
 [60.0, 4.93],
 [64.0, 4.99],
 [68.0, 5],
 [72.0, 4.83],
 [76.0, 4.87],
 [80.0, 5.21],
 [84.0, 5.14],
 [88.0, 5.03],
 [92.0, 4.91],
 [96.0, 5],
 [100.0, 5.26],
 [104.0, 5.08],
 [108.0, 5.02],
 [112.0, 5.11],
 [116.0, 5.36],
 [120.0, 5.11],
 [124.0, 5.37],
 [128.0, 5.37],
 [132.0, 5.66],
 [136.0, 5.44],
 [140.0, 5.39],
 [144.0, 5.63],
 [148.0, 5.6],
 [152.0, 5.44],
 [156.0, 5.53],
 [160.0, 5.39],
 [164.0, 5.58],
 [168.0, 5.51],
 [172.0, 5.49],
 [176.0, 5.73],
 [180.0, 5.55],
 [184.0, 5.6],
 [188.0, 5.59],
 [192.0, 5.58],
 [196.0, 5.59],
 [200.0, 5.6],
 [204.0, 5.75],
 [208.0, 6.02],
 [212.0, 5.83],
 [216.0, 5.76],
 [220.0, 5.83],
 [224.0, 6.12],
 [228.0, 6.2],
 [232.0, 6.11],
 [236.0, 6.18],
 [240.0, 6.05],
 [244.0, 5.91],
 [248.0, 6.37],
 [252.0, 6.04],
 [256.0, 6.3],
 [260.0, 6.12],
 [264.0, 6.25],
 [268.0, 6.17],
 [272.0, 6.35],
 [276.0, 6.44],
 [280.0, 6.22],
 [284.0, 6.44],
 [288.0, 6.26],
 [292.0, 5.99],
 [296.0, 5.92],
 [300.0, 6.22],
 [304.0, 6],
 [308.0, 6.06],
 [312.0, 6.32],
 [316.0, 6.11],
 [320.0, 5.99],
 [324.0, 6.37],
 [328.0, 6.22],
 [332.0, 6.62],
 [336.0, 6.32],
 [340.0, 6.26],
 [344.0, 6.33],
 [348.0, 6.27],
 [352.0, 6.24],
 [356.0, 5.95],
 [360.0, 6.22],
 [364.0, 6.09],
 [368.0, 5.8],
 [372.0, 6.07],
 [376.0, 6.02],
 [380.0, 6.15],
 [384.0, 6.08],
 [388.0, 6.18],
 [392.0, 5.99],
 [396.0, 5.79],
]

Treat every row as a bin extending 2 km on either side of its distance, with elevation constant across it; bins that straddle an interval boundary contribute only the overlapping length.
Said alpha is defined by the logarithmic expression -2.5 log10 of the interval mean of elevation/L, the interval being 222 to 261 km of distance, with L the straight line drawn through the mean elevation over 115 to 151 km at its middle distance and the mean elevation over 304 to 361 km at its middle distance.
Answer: -0.049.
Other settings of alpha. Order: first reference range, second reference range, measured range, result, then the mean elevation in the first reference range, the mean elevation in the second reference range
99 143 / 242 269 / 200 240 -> -0.005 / 5.3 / 6.17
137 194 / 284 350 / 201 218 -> -0.017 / 5.54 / 6.21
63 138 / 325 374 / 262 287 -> -0.076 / 5.15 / 6.2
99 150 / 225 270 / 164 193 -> 0.023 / 5.34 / 6.15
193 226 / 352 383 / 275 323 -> -0.039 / 5.81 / 6.06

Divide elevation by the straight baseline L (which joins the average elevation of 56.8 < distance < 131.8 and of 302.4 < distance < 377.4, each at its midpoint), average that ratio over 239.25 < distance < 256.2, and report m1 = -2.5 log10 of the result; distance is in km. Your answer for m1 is -0.06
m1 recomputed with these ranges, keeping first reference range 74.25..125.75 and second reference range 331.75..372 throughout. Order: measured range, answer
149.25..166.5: -0.03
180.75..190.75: -0.02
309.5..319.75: -0.03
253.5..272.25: -0.08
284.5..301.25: -0.03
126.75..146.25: -0.05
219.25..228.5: -0.08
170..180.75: -0.03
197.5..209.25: -0.04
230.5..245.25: -0.07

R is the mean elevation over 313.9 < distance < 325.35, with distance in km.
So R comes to 6.15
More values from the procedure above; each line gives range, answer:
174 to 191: 5.62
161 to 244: 5.78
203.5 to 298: 6.12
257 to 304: 6.21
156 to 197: 5.56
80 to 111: 5.07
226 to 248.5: 6.12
